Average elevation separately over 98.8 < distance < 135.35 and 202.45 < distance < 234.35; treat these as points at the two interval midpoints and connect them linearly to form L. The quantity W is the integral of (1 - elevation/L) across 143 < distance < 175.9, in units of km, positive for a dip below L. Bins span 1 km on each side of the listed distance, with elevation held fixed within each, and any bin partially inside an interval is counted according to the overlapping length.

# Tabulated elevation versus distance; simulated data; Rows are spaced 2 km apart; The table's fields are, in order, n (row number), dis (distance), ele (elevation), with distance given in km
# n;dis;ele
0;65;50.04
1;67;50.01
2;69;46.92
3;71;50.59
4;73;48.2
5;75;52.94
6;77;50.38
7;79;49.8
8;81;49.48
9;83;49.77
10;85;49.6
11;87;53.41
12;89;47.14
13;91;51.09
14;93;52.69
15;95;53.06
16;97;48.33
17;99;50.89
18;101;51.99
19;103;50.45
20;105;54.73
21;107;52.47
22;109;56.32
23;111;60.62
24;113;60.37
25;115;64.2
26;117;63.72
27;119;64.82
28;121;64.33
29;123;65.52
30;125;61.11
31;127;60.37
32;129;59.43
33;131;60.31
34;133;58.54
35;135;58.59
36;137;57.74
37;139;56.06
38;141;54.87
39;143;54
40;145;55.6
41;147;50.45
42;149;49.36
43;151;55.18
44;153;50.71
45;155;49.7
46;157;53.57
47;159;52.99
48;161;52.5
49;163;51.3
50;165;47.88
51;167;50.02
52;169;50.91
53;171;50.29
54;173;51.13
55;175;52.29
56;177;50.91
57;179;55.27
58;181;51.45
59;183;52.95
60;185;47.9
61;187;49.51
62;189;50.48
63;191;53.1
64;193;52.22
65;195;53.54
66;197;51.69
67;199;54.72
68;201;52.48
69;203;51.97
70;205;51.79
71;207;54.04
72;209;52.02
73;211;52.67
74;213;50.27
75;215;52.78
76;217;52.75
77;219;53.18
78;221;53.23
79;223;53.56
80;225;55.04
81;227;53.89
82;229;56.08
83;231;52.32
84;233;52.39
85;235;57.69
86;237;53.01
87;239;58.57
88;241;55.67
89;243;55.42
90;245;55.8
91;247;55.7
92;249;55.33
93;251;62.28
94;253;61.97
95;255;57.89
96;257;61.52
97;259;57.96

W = 2.90 km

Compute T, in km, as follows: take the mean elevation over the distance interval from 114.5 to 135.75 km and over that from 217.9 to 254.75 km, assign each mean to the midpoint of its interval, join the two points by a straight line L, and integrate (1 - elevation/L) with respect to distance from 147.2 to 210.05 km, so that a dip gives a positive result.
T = 7.6 km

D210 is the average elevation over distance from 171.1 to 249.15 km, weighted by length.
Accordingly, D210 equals 53.1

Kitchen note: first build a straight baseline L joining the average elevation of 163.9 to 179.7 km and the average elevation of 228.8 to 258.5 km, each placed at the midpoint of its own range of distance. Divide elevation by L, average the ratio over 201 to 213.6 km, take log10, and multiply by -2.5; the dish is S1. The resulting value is 0.034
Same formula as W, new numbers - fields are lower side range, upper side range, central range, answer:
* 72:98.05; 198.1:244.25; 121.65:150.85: -3.2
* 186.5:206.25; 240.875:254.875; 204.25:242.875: 0.9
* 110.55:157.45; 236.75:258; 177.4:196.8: 2.0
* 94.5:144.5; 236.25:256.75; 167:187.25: 2.2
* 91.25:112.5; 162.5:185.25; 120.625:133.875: -2.2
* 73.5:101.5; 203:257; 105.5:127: -4.0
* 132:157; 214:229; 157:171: 0.8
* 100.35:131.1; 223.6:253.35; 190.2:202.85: 0.9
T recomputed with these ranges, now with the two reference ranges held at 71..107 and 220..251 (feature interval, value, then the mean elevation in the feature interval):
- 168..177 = 0.4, 51.1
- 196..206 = 0.3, 52.5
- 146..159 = 0.3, 51.6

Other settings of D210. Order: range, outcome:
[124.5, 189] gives 53.4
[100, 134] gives 59.4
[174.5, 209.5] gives 52.1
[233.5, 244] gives 55.9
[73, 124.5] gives 54.7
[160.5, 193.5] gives 51.1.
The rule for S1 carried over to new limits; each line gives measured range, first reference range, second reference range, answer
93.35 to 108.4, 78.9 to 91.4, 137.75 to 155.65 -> -0.023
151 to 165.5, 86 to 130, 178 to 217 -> 0.052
